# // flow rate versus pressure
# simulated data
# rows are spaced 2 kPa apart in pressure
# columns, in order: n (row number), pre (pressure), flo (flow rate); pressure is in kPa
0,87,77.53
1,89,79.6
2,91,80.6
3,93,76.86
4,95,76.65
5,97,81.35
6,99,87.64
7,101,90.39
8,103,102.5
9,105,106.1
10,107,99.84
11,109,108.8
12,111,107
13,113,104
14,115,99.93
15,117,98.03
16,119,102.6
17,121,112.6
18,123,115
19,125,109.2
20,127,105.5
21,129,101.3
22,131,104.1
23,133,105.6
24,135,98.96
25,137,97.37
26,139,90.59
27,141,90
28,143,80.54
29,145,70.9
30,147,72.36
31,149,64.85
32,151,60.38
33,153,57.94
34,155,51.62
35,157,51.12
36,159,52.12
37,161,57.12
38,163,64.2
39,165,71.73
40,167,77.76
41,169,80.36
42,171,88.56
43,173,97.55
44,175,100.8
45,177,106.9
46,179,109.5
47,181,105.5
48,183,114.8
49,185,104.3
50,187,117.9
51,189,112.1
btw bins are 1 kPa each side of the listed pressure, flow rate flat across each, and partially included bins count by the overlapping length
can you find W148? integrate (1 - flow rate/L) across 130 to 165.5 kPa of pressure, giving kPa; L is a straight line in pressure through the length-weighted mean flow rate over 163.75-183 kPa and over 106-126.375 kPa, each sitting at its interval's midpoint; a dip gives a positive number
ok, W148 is 8.9 kPa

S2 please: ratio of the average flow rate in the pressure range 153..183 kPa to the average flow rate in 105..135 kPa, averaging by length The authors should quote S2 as 0.76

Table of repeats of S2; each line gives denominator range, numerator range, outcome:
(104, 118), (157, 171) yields 0.65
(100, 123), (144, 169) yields 0.61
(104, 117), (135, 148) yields 0.82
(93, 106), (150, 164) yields 0.63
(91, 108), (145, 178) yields 0.81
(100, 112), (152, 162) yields 0.53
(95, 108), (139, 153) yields 0.79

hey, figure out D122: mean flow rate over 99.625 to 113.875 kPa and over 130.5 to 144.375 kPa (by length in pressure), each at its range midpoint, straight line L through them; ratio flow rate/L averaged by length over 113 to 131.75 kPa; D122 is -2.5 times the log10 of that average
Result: -0.076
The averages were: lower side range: 102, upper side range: 94.3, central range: 105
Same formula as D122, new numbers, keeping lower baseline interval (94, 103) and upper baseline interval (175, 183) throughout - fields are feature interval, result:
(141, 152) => 0.35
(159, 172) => 0.40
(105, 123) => -0.16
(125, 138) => -0.09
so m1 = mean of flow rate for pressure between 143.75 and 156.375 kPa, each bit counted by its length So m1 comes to 63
